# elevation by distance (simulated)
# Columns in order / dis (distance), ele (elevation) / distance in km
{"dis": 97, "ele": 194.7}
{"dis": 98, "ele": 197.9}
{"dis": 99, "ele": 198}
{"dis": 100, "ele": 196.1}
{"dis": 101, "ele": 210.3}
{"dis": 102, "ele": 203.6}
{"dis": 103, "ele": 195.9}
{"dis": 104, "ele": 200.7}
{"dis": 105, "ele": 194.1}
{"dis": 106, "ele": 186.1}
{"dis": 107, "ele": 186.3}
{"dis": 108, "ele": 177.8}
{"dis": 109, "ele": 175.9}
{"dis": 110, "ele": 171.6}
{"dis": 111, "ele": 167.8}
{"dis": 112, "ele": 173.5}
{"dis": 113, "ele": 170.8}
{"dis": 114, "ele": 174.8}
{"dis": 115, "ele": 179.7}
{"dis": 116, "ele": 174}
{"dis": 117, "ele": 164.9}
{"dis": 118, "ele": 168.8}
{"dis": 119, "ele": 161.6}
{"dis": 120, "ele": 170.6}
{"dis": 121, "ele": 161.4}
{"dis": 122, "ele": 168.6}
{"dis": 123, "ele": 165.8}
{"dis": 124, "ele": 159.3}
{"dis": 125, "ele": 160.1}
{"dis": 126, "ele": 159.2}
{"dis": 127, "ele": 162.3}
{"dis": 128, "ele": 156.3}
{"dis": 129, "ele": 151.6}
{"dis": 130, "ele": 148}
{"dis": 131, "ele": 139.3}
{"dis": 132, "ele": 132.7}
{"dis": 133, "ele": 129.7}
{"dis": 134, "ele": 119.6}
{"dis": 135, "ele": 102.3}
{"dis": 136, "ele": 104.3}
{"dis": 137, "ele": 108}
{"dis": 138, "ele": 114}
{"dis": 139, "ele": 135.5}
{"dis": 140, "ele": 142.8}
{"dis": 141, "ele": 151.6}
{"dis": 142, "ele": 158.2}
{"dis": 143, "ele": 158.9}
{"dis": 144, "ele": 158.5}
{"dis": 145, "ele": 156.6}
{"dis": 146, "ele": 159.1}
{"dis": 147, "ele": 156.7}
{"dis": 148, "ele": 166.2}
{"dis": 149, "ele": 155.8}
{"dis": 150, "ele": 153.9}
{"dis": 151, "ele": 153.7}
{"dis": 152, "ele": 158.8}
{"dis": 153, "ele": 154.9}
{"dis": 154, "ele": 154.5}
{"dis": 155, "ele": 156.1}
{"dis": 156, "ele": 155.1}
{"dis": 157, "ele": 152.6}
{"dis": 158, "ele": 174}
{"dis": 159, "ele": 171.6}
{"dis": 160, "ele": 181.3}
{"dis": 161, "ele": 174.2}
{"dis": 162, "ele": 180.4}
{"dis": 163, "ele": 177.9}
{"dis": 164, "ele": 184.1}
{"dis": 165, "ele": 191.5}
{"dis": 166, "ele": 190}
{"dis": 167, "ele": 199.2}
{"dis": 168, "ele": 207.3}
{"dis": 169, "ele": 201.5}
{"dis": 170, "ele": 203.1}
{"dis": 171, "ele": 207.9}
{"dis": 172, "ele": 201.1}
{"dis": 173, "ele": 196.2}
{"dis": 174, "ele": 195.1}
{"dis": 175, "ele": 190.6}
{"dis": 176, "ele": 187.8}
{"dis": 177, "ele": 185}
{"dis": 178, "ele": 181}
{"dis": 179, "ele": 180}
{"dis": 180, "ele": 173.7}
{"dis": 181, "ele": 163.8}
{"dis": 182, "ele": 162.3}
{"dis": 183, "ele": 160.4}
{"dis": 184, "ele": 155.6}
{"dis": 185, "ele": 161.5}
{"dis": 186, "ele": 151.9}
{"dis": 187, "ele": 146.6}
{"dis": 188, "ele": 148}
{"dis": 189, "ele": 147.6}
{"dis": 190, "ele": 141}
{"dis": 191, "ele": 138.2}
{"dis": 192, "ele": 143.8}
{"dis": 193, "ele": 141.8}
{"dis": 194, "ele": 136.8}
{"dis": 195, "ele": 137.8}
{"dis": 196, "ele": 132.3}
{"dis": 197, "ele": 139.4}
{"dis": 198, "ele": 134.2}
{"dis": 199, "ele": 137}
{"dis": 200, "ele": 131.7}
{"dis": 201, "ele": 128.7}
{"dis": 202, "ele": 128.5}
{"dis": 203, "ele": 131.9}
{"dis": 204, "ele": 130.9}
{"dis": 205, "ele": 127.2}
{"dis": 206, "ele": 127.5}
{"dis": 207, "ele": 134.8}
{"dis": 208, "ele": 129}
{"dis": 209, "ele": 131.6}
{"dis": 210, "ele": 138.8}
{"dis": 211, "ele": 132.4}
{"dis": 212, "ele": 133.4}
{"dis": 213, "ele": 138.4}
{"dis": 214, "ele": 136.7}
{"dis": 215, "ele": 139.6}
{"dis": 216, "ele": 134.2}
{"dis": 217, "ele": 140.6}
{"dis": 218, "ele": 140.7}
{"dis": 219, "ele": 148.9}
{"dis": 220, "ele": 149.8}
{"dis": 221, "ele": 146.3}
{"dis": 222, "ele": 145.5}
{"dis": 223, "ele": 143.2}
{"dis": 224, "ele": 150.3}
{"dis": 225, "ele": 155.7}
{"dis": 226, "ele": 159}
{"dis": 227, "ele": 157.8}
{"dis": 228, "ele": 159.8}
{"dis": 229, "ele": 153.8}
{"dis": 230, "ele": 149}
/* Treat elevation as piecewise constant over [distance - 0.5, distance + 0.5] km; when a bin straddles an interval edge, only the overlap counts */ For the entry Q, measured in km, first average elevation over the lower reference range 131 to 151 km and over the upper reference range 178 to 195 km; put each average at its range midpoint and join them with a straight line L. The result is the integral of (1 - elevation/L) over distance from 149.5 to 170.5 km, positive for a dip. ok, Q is -4.1 km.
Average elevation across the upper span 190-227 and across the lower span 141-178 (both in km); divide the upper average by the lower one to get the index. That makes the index 0.8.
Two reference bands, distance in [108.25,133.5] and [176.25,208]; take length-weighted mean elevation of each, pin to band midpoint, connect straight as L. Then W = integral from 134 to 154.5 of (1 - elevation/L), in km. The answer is 1.6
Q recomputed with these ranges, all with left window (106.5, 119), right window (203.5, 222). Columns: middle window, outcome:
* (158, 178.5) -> -4.9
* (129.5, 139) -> 2.5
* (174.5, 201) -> -1.3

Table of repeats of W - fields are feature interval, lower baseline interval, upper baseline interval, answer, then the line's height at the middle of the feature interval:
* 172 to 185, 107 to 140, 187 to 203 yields -3.3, 142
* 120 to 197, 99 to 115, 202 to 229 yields 1.6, 165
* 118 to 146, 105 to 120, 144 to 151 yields 3.2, 165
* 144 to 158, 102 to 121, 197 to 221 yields 0.3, 161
